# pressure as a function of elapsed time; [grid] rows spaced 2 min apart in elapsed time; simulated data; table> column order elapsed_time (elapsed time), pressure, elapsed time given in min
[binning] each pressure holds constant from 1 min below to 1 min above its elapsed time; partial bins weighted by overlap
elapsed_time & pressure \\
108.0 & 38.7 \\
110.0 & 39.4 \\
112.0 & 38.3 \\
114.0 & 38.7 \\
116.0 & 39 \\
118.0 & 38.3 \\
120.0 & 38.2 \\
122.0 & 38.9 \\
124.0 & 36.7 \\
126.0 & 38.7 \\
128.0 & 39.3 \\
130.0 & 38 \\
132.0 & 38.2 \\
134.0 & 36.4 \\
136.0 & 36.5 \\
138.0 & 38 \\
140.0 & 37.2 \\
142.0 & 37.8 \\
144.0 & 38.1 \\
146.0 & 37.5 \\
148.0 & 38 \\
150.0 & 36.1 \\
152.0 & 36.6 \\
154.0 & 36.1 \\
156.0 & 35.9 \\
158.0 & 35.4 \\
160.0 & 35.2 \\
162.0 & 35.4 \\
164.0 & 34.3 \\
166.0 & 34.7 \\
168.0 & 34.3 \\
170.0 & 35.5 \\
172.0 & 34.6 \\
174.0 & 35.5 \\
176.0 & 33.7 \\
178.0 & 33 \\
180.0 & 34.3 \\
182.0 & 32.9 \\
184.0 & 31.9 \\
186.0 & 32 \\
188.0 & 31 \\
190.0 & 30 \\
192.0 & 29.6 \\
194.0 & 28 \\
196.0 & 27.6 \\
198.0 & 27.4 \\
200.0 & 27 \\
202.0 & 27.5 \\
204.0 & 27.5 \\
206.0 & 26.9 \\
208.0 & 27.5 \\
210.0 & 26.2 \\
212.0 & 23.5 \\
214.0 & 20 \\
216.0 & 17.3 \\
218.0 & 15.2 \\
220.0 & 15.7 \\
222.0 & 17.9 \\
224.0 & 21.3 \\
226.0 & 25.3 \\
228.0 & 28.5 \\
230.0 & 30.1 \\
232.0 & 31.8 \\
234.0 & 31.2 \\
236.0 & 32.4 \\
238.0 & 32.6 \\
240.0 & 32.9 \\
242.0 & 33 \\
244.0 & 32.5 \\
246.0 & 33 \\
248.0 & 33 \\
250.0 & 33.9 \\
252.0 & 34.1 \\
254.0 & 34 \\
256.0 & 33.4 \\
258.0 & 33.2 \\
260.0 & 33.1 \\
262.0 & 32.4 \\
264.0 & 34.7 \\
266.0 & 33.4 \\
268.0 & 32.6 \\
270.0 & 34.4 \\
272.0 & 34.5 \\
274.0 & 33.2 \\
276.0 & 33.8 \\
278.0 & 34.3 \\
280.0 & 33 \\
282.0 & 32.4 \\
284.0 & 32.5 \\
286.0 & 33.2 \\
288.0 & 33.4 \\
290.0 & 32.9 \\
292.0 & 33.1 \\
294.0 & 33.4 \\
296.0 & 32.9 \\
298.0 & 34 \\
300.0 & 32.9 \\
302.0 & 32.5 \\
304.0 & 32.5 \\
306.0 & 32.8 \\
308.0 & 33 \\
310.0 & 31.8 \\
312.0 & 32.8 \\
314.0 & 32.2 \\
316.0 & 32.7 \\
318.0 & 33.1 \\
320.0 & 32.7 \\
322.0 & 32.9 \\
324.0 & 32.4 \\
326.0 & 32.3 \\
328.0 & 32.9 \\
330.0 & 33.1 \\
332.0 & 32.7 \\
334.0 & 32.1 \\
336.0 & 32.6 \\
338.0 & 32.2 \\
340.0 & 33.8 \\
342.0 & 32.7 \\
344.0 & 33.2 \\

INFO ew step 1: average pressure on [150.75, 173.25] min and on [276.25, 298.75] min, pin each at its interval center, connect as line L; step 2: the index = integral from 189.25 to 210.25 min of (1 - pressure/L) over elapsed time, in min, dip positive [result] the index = 4.2 min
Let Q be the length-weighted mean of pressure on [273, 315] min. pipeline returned 33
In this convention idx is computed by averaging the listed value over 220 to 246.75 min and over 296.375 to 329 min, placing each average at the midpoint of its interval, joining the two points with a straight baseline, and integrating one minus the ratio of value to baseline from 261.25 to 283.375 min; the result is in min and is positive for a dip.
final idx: -1.98 min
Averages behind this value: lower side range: 28.9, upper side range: 32.7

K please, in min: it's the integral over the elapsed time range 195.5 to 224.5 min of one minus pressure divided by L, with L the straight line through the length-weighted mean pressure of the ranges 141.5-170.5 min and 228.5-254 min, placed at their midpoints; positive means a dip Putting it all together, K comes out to 9.1 min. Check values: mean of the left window 36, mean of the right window 32.5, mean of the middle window 23.2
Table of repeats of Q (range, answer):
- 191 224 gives 24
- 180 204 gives 29.6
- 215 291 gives 30.7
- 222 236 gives 27.6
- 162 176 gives 34.8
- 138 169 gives 36.2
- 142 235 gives 30.2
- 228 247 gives 32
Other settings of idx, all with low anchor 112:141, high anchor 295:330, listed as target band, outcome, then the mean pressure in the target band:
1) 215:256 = 7.58 min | 28.4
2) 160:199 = 4.33 min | 32.5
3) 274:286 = 0.17 min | 33.2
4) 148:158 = 0.26 min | 36.3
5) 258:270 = 0.28 min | 33.3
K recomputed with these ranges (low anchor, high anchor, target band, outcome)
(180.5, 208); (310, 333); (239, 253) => -1.18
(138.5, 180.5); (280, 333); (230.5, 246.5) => 0.85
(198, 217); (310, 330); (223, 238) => -1.33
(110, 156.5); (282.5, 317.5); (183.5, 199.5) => 2.89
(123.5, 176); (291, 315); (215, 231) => 6.13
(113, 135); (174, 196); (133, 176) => -1.45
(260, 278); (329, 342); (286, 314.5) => 0.28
